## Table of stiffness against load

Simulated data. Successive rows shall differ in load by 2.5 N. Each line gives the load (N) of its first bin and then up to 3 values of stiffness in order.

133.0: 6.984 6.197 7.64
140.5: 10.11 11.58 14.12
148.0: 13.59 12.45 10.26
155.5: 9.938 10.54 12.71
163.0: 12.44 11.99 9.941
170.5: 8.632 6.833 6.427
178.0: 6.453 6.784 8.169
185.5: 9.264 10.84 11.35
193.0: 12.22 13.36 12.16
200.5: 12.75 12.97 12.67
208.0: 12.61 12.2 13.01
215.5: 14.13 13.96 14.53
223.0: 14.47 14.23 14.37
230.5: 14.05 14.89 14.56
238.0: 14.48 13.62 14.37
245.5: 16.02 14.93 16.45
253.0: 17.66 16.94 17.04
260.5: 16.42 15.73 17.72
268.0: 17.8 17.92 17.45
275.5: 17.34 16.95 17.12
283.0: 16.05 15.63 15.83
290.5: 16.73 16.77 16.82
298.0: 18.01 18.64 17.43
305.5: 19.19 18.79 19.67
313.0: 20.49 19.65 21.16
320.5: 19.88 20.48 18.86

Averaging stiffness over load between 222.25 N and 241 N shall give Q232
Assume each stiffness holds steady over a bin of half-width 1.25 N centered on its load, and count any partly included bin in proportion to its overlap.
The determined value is 14.4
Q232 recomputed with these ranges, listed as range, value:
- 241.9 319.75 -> 17.4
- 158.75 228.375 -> 11.4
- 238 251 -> 14.9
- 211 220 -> 13.6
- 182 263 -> 13.8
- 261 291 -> 16.8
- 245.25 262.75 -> 16.5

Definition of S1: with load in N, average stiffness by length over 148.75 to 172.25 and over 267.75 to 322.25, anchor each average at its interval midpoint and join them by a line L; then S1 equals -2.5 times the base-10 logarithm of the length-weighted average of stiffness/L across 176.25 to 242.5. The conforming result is 0.097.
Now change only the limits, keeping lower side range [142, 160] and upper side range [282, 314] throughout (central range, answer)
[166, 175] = 0.41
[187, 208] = 0.11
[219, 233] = 0.03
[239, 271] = -0.02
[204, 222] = 0.08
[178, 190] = 0.45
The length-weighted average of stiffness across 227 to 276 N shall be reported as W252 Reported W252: 16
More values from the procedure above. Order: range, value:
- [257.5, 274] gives 17.2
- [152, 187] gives 9.32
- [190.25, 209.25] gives 12.6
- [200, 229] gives 13.5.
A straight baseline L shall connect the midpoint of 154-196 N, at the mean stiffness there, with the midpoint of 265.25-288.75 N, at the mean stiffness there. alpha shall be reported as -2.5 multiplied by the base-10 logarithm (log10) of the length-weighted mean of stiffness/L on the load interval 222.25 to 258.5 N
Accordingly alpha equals -0.056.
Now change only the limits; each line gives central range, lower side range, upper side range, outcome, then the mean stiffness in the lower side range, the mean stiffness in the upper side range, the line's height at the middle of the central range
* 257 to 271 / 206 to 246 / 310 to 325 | -0.03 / 14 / 20.2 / 16.6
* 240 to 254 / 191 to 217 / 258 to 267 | 0.01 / 12.8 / 16.7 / 15.7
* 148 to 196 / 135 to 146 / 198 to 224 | 0.13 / 9.9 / 13.3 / 11.4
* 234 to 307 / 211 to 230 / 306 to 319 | 0.04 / 14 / 19.9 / 17.2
